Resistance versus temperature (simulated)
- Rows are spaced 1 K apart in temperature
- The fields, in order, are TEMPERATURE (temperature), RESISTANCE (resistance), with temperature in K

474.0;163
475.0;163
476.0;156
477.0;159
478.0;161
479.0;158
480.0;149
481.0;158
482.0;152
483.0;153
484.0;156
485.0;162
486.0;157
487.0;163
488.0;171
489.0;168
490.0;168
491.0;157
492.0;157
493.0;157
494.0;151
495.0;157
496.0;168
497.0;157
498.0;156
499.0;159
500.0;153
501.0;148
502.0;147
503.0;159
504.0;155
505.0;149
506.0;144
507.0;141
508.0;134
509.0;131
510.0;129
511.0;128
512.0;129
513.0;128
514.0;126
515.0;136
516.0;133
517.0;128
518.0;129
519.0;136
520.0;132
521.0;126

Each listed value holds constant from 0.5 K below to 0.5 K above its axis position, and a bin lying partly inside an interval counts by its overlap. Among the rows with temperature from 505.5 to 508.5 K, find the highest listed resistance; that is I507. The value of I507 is 144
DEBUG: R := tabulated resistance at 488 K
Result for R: 171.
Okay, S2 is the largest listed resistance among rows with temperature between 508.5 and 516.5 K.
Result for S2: 136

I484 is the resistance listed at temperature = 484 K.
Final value 156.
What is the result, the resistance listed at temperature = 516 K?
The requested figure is 133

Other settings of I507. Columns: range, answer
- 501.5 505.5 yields 159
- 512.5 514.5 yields 128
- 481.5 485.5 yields 162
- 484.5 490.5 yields 171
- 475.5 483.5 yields 161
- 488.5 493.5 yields 168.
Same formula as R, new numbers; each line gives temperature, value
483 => 153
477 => 159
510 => 129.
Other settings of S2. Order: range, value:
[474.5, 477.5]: 163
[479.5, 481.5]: 158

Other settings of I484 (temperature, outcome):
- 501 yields 148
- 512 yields 129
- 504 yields 155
